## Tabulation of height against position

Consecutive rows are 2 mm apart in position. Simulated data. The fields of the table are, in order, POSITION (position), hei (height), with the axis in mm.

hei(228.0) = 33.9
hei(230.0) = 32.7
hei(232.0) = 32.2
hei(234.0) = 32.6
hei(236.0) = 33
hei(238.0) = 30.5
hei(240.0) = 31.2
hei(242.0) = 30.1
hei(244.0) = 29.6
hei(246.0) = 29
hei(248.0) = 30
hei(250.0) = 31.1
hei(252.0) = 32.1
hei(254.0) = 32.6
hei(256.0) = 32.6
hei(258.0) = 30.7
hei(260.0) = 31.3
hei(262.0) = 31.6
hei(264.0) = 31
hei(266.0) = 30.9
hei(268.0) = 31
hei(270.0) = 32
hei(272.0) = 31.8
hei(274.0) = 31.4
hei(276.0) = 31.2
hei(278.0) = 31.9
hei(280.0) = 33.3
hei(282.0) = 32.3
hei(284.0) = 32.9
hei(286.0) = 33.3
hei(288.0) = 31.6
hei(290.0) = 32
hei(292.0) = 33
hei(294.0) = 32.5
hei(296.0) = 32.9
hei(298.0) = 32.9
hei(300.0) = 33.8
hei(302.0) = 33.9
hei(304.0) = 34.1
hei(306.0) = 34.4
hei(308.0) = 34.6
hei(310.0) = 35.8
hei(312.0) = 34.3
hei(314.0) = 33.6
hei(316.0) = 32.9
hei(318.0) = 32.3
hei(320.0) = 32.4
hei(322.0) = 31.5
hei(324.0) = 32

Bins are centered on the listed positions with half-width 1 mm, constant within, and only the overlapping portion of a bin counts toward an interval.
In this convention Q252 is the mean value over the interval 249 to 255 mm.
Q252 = 31.9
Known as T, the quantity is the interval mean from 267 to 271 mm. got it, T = 31.5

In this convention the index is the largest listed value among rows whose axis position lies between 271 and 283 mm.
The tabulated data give 33.3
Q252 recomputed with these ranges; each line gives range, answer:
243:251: 29.9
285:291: 32.3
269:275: 31.7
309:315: 34.6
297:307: 33.8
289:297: 32.6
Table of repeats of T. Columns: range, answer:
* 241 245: 29.9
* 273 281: 31.9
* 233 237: 32.8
